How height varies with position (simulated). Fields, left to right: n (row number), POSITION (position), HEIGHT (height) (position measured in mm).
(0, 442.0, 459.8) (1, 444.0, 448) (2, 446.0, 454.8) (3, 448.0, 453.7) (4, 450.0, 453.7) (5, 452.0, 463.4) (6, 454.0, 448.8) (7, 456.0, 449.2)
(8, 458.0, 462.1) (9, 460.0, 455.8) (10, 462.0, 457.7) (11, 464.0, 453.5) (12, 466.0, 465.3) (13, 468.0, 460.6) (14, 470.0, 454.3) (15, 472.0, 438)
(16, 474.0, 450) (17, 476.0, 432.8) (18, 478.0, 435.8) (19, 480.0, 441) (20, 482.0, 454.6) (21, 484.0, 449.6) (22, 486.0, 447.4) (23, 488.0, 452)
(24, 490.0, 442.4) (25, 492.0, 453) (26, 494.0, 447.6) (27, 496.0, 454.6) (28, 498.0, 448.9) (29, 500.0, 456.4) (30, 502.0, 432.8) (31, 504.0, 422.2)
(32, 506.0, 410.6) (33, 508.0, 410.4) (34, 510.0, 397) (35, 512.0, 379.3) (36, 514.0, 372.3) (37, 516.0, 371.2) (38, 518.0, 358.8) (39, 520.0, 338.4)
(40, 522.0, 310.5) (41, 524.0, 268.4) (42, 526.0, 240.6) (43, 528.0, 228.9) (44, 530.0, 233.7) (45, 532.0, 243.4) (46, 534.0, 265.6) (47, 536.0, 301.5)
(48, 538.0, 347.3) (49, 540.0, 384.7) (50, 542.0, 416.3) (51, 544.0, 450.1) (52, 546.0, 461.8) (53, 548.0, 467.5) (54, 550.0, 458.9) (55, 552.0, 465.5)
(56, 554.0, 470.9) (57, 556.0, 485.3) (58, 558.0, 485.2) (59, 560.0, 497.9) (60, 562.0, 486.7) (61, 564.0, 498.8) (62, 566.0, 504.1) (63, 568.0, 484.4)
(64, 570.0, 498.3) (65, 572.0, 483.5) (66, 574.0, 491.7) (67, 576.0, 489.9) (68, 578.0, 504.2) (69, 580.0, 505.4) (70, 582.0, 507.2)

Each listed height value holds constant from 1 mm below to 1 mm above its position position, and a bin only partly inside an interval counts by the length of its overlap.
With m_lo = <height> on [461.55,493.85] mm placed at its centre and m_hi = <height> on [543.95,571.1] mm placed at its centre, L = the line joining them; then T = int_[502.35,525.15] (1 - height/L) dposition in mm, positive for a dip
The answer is 4.7 mm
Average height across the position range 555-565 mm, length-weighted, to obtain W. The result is 491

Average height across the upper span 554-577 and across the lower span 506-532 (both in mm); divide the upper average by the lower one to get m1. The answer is 1.5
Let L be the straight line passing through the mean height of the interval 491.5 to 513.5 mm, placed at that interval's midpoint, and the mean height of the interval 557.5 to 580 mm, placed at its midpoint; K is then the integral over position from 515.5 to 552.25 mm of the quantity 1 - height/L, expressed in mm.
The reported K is 9.2 mm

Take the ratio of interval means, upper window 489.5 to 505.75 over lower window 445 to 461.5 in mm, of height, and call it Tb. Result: 0.97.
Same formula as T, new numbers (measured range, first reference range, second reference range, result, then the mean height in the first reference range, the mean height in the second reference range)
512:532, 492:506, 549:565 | 6.7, 442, 481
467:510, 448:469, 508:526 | -4.5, 457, 347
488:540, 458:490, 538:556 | 9.7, 450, 444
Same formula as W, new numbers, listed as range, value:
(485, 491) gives 447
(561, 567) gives 497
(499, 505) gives 437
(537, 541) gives 366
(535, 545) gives 380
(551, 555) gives 468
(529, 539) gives 278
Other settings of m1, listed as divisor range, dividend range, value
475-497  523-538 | 0.58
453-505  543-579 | 1.08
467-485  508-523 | 0.82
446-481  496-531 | 0.80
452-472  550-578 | 1.07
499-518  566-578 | 1.22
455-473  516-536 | 0.62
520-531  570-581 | 1.88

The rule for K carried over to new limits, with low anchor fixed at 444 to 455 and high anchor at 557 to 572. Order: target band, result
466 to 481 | 0.5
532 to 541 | 3.1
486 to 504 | 0.9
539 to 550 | 1.1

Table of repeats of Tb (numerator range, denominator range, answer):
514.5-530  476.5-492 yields 0.67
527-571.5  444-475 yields 0.92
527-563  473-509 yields 0.90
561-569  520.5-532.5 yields 1.91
